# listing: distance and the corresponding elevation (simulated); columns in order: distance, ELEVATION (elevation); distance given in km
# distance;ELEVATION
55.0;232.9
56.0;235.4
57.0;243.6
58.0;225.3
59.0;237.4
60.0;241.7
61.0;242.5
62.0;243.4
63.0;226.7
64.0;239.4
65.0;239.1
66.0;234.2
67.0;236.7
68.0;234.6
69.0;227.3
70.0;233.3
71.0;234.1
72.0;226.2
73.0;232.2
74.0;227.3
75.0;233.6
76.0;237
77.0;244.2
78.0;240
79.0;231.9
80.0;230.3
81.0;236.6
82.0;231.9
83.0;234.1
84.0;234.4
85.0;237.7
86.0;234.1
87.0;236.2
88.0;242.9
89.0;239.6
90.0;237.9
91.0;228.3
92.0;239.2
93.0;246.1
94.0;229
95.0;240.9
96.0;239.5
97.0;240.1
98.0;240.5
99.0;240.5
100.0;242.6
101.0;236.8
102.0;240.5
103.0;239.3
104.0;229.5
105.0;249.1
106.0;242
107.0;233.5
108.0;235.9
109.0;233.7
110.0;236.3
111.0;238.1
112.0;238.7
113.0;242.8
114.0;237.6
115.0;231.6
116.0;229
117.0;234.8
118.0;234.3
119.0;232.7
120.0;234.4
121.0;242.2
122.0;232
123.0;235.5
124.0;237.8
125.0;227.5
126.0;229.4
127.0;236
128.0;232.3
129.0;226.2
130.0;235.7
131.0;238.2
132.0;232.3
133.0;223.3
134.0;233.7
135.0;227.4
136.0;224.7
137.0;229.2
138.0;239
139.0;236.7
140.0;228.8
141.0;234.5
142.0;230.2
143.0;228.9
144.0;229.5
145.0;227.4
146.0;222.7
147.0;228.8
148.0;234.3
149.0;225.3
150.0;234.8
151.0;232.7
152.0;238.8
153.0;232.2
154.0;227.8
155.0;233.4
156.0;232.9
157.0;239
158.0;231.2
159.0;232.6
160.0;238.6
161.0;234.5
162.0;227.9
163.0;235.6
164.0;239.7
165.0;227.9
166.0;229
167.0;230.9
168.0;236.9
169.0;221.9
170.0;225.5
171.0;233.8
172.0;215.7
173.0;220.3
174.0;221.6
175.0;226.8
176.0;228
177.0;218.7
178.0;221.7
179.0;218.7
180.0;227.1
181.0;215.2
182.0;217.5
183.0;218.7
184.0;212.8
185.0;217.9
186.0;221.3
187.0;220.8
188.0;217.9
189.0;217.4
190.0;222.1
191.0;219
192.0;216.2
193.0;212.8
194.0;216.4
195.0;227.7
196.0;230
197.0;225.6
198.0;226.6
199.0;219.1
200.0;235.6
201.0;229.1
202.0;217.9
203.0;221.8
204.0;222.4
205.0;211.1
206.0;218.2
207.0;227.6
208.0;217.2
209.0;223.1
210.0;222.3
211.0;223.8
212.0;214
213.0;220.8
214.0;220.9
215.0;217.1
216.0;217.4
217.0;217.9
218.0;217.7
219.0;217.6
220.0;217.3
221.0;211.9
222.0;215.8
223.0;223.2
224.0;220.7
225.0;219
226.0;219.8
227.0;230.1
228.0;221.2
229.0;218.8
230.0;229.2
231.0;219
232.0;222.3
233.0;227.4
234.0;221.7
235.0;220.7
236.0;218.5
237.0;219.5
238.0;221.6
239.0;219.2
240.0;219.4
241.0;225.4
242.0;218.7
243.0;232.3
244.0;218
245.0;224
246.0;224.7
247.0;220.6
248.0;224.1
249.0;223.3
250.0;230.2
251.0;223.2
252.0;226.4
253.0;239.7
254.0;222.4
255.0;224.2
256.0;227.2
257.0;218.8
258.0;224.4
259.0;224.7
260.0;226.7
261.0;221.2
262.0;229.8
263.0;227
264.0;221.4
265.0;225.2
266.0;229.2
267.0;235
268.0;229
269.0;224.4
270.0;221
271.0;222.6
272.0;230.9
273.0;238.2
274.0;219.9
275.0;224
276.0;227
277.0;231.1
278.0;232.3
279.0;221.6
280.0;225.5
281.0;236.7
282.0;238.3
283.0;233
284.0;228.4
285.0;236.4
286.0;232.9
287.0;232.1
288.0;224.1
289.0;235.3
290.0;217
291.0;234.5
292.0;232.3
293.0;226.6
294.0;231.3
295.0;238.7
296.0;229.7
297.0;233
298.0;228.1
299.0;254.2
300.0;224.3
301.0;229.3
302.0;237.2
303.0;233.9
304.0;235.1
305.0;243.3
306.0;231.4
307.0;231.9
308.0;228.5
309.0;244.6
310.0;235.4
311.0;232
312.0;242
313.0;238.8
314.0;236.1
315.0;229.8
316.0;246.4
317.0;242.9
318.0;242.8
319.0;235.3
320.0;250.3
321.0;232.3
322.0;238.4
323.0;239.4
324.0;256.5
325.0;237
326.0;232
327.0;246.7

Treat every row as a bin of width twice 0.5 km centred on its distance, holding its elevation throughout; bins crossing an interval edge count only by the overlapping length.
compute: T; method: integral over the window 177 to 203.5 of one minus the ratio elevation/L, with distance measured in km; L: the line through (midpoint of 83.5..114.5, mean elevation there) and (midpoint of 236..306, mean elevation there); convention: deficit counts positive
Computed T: 1.3 km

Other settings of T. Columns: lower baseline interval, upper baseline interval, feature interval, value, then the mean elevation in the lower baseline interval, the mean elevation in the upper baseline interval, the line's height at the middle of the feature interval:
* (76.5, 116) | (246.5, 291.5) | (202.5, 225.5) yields 1.2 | 237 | 228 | 231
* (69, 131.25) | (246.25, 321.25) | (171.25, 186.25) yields 0.9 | 236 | 231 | 234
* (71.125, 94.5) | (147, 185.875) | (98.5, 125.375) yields -0.5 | 235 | 228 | 233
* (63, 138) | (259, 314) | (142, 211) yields 2.4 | 235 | 231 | 233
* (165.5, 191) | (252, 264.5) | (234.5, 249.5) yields 0.2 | 222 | 226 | 225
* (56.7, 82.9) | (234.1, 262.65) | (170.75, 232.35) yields 1.6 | 235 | 224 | 227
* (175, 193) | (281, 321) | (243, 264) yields 0.3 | 219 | 235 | 229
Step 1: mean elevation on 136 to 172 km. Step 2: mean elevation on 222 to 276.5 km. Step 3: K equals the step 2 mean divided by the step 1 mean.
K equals 0.97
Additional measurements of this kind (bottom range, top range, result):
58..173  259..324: 0.99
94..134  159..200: 0.95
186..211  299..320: 1.07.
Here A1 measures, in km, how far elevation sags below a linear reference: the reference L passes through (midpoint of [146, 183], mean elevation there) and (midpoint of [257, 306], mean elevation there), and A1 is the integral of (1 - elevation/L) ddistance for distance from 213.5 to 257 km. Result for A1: 1.39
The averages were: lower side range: 229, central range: 222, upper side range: 230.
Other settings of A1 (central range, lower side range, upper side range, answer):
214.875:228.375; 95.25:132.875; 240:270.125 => 0.5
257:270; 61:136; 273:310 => 0.4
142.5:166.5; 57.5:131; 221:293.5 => 0.0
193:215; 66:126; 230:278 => 0.6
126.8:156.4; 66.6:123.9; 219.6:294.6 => 0.2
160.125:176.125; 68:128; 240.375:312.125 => 0.3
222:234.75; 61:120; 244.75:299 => 0.4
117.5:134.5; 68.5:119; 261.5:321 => 0.2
